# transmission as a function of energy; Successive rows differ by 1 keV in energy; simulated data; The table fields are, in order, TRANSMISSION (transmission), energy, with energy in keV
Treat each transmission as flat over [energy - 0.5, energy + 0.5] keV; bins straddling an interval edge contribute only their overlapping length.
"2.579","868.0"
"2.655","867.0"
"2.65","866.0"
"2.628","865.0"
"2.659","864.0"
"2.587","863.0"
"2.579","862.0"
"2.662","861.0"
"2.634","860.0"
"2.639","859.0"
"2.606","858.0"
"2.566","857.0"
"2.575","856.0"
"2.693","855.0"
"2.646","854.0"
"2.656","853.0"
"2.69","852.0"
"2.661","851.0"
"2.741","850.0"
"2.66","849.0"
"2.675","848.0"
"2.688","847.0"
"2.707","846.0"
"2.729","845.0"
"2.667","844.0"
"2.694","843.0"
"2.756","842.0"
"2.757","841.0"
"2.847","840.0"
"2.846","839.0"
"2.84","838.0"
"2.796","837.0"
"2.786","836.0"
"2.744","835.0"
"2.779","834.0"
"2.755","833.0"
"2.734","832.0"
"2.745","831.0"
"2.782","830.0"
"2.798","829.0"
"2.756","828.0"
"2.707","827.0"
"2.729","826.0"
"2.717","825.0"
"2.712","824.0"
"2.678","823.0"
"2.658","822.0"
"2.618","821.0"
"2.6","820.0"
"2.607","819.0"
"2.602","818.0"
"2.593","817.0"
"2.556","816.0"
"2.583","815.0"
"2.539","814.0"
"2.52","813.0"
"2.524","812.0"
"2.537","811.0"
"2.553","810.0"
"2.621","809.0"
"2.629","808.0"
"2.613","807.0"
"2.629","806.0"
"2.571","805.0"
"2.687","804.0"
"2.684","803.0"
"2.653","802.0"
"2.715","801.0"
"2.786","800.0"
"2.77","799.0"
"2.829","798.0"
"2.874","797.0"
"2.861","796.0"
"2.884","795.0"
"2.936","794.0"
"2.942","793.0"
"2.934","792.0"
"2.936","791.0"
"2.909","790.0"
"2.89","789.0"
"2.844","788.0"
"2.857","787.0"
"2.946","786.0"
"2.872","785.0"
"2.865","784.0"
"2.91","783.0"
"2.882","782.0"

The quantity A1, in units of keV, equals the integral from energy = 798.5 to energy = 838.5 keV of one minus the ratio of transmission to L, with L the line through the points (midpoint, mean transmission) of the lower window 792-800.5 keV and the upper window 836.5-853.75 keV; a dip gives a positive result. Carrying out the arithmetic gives 1.8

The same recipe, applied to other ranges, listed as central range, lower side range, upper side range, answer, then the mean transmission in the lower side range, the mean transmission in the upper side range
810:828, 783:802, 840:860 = 1.0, 2.86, 2.68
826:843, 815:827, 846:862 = -0.8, 2.64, 2.65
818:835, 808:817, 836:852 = -0.4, 2.56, 2.74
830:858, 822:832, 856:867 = -0.4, 2.73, 2.62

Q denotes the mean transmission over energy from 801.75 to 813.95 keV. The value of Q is 2.6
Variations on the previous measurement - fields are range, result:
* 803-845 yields 2.68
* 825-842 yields 2.77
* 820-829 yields 2.7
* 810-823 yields 2.58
